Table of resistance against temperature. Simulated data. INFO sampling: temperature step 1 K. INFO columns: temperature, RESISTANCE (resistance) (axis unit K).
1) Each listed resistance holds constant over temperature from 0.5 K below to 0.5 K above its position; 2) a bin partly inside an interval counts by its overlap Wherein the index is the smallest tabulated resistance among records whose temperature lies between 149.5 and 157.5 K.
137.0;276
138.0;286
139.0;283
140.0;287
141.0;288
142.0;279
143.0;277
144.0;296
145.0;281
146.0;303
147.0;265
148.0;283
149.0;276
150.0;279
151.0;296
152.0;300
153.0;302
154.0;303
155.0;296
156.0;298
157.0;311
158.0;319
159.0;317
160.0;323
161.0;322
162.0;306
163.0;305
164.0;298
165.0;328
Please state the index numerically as 279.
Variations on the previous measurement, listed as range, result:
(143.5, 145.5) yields 281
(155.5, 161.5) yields 298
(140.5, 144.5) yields 277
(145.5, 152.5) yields 265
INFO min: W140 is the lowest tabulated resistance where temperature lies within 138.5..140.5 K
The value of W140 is 283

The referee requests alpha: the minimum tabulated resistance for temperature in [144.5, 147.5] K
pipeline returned 265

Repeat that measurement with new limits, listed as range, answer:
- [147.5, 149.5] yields 276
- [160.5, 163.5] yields 305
